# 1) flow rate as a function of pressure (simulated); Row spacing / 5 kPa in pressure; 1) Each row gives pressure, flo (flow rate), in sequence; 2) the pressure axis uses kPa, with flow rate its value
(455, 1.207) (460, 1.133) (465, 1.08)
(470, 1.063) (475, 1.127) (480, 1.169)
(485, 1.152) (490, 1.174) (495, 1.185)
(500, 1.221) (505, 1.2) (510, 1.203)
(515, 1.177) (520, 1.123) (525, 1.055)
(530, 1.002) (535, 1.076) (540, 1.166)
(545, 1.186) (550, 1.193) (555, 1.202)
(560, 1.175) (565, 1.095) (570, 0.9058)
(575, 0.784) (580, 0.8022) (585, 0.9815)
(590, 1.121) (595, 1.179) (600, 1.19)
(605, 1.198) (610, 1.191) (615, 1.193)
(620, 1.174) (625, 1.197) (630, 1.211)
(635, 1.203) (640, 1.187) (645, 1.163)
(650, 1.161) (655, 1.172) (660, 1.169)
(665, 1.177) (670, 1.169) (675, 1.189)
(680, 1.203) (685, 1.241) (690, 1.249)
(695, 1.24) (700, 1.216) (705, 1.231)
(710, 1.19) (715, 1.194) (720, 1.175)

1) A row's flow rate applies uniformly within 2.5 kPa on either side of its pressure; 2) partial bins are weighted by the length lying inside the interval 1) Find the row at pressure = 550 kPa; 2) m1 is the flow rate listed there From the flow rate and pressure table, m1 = 1.193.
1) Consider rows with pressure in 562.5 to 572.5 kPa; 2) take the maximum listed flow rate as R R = 1.095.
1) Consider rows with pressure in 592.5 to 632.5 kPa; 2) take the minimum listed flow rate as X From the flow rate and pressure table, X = 1.174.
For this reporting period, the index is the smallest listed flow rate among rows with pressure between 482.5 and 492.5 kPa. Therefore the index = 1.152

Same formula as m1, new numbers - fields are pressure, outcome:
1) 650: 1.161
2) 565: 1.095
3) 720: 1.175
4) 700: 1.216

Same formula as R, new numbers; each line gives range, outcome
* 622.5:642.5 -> 1.211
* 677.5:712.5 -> 1.249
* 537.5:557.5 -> 1.202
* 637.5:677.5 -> 1.189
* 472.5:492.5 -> 1.174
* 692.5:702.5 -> 1.24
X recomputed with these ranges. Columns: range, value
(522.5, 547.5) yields 1.002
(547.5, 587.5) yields 0.784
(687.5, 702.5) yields 1.216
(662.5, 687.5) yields 1.169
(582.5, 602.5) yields 0.9815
